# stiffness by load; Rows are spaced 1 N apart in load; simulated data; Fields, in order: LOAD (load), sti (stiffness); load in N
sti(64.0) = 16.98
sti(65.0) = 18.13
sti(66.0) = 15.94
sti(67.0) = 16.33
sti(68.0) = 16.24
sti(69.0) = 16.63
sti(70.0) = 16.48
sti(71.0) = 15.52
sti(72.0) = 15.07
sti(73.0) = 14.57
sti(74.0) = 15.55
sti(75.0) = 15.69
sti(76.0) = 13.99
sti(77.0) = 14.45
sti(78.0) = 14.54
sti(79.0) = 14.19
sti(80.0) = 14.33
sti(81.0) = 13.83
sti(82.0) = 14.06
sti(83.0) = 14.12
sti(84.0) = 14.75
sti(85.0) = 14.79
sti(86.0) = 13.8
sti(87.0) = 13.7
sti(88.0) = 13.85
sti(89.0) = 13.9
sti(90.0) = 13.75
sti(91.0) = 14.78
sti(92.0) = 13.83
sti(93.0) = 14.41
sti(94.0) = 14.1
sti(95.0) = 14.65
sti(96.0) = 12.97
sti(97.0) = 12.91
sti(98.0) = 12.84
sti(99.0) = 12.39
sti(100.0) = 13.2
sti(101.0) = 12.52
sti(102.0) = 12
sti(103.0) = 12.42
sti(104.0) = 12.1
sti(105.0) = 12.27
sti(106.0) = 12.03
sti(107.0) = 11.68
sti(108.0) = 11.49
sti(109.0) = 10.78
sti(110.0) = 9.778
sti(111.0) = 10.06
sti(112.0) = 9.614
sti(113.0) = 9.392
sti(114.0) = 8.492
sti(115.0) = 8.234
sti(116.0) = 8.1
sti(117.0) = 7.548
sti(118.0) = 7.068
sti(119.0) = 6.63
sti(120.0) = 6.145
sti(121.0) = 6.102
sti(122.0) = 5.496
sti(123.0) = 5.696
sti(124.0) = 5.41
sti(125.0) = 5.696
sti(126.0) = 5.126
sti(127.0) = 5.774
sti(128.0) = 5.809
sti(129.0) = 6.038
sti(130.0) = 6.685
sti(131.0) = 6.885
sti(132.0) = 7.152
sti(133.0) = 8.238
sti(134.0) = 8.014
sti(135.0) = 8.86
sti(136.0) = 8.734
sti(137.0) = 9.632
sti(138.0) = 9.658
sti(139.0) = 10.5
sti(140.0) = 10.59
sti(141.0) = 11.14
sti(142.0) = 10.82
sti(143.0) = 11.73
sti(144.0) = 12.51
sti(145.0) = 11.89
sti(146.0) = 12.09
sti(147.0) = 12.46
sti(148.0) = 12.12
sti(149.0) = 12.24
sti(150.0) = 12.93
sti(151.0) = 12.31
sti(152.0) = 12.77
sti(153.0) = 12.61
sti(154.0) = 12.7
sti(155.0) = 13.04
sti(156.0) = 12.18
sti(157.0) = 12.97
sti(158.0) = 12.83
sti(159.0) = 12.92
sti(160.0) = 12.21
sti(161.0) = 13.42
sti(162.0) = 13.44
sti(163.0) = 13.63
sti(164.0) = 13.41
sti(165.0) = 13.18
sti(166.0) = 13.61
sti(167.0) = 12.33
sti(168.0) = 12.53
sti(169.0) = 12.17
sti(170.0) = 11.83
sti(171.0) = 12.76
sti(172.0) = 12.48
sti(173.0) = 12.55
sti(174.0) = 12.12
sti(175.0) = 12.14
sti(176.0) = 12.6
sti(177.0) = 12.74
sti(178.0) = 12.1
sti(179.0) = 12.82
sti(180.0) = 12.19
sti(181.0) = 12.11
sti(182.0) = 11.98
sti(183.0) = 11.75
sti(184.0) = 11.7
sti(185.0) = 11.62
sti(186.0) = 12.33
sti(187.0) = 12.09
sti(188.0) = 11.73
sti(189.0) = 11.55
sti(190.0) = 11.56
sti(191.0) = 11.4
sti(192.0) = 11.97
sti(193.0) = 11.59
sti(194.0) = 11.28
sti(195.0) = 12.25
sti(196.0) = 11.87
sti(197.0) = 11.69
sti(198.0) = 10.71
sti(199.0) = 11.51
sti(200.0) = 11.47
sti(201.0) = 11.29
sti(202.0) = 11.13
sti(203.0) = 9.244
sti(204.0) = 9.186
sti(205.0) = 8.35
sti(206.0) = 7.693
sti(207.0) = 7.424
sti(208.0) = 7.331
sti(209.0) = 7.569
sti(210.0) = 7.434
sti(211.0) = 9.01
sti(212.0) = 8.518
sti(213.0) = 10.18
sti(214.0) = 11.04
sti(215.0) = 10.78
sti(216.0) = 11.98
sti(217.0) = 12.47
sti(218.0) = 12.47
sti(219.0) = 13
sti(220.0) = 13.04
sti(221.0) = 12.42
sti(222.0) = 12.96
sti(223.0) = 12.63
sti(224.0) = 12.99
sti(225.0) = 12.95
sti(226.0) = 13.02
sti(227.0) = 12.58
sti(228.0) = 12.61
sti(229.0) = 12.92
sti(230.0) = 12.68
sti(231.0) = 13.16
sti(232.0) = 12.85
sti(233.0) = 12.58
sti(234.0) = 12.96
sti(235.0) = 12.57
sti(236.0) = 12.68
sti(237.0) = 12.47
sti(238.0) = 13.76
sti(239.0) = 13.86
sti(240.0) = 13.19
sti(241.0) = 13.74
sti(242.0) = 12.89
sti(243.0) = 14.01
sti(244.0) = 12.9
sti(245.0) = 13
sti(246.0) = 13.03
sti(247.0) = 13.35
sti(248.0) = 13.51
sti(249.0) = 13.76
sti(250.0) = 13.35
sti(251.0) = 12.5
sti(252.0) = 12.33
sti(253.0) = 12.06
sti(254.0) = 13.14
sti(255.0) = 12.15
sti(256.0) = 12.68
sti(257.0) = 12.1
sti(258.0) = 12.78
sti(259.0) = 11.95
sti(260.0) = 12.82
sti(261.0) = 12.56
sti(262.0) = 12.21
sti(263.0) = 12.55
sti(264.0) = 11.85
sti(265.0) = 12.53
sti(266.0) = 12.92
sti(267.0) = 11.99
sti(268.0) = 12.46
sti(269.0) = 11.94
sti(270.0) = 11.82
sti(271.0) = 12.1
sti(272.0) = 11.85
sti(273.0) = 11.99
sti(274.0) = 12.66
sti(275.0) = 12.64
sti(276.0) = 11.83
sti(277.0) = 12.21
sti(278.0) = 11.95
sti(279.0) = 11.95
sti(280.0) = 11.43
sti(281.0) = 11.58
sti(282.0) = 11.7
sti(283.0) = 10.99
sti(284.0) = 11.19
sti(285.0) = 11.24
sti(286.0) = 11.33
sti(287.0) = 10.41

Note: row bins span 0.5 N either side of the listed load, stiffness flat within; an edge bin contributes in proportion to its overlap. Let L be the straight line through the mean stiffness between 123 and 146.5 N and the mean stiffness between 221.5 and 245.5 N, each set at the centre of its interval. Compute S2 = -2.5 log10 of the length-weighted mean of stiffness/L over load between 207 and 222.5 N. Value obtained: 0.155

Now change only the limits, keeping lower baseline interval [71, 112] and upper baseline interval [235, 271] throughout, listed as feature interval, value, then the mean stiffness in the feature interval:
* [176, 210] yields 0.183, 11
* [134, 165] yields 0.109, 11.9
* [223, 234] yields 0.002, 12.8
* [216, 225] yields 0.014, 12.7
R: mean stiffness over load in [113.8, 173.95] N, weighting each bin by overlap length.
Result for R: 10.2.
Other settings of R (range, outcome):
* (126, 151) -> 9.65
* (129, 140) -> 8.42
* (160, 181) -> 12.7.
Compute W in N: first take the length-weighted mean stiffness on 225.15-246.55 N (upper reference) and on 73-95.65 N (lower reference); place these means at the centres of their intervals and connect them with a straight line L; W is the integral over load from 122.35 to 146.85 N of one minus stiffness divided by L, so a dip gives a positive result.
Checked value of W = 9.4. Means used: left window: 14.3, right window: 13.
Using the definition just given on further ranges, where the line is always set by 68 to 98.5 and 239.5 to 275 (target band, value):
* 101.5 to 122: 6.74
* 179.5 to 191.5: 1.39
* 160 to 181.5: 1.39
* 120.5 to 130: 5.61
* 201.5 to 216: 4.54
